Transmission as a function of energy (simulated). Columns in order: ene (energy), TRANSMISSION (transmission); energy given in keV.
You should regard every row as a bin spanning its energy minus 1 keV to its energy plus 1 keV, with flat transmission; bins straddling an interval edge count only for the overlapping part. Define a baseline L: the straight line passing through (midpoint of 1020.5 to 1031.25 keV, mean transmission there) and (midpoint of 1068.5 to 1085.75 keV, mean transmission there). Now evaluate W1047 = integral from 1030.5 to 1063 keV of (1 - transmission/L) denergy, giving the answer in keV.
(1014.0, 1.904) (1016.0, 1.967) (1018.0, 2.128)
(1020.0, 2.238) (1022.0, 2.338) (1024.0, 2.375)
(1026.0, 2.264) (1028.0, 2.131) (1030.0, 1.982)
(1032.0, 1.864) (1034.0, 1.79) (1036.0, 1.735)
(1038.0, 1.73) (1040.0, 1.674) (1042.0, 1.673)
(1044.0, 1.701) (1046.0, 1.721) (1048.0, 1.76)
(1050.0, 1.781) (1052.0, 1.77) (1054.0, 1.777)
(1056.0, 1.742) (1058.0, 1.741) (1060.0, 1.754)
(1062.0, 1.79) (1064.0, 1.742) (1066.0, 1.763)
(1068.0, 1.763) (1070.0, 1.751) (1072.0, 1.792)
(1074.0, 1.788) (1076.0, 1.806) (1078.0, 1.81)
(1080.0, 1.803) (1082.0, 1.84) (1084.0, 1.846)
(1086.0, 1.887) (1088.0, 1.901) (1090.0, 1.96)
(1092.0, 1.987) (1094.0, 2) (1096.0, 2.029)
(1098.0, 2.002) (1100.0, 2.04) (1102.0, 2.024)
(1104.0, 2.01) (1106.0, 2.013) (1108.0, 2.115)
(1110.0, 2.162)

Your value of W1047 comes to 4.6 keV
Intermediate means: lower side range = 2.21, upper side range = 1.81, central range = 1.75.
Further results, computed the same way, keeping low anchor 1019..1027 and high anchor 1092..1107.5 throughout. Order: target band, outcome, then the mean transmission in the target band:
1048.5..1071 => 4.2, 1.76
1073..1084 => 1.5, 1.81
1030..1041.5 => 2.5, 1.77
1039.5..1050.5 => 2.5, 1.72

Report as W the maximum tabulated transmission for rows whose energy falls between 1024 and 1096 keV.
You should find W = 2.375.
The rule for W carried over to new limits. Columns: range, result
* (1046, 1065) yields 1.79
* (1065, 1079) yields 1.81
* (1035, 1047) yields 1.735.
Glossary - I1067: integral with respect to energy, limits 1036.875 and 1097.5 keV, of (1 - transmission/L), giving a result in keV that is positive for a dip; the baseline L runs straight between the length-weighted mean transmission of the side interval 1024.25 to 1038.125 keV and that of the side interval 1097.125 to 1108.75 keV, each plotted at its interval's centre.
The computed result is 5.9 keV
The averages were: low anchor 1.96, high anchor 2.03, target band 1.8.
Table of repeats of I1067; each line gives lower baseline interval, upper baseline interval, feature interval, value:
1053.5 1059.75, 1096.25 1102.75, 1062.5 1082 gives 0.7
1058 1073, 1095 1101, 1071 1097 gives 0.4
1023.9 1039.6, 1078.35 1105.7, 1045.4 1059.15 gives 1.4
